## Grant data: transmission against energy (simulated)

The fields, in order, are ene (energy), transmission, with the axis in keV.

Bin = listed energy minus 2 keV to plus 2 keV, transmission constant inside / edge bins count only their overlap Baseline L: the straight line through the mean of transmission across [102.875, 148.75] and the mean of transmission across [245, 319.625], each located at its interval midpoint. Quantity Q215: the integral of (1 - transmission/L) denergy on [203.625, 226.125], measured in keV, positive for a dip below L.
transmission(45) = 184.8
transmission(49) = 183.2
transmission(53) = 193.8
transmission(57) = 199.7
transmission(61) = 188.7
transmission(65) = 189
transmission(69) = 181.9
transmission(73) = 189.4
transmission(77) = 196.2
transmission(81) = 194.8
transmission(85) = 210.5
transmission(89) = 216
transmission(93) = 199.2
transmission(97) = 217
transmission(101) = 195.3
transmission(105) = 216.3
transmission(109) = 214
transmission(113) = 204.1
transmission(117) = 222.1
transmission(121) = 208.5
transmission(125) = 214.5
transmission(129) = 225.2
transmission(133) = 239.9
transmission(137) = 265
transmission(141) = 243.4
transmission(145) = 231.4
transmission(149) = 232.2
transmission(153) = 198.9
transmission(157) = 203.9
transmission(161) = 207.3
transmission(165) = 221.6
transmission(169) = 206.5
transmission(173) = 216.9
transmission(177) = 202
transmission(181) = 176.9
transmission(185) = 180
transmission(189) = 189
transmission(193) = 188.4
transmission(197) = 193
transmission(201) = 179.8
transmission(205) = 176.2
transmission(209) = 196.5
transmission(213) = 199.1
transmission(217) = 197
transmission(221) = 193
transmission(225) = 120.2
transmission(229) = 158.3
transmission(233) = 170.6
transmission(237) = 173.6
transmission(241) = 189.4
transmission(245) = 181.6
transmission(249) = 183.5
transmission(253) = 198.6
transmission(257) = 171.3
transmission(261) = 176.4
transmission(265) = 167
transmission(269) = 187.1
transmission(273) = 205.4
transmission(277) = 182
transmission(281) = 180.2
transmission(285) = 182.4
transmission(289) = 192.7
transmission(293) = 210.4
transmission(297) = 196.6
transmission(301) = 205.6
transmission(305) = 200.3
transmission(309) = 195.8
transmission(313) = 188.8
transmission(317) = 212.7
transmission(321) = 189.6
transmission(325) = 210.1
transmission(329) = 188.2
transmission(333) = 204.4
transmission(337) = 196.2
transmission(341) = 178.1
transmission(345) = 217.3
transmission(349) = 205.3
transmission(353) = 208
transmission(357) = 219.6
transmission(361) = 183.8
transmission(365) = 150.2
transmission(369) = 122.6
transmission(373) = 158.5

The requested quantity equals 2.5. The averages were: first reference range 226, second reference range 191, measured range 183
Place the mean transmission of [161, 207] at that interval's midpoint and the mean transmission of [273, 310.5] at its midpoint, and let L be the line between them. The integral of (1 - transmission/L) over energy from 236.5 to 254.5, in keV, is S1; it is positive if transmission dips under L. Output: 0.8 keV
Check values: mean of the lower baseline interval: 194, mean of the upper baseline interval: 195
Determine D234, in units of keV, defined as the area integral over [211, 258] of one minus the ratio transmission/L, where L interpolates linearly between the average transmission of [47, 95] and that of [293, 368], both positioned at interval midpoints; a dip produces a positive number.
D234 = 4.3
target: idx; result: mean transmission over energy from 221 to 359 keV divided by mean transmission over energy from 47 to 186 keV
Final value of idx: 0.91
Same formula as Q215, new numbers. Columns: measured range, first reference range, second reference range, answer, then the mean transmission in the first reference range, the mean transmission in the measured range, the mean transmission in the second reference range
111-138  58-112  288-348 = -3.2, 201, 224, 199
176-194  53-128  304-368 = 1.2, 203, 186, 196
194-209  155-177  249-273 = 1.1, 210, 185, 182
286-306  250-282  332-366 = -1.3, 184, 200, 197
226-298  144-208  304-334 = 5.9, 200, 183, 198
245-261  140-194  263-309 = 1.1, 207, 183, 192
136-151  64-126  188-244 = -3.6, 204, 242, 180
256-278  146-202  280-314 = 1.6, 201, 182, 195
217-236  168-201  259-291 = 2.4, 193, 165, 184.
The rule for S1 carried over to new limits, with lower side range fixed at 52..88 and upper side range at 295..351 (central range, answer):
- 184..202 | 0.92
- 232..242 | 1.02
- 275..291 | 1.14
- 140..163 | -2.65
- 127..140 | -3.17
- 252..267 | 1.59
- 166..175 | -0.76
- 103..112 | -0.87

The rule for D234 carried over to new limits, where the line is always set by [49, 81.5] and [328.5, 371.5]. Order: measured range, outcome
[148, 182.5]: -3.1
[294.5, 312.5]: -1.0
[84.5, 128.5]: -4.7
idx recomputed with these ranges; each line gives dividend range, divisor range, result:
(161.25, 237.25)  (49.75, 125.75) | 0.93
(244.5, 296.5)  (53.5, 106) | 0.94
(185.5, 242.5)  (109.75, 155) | 0.80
